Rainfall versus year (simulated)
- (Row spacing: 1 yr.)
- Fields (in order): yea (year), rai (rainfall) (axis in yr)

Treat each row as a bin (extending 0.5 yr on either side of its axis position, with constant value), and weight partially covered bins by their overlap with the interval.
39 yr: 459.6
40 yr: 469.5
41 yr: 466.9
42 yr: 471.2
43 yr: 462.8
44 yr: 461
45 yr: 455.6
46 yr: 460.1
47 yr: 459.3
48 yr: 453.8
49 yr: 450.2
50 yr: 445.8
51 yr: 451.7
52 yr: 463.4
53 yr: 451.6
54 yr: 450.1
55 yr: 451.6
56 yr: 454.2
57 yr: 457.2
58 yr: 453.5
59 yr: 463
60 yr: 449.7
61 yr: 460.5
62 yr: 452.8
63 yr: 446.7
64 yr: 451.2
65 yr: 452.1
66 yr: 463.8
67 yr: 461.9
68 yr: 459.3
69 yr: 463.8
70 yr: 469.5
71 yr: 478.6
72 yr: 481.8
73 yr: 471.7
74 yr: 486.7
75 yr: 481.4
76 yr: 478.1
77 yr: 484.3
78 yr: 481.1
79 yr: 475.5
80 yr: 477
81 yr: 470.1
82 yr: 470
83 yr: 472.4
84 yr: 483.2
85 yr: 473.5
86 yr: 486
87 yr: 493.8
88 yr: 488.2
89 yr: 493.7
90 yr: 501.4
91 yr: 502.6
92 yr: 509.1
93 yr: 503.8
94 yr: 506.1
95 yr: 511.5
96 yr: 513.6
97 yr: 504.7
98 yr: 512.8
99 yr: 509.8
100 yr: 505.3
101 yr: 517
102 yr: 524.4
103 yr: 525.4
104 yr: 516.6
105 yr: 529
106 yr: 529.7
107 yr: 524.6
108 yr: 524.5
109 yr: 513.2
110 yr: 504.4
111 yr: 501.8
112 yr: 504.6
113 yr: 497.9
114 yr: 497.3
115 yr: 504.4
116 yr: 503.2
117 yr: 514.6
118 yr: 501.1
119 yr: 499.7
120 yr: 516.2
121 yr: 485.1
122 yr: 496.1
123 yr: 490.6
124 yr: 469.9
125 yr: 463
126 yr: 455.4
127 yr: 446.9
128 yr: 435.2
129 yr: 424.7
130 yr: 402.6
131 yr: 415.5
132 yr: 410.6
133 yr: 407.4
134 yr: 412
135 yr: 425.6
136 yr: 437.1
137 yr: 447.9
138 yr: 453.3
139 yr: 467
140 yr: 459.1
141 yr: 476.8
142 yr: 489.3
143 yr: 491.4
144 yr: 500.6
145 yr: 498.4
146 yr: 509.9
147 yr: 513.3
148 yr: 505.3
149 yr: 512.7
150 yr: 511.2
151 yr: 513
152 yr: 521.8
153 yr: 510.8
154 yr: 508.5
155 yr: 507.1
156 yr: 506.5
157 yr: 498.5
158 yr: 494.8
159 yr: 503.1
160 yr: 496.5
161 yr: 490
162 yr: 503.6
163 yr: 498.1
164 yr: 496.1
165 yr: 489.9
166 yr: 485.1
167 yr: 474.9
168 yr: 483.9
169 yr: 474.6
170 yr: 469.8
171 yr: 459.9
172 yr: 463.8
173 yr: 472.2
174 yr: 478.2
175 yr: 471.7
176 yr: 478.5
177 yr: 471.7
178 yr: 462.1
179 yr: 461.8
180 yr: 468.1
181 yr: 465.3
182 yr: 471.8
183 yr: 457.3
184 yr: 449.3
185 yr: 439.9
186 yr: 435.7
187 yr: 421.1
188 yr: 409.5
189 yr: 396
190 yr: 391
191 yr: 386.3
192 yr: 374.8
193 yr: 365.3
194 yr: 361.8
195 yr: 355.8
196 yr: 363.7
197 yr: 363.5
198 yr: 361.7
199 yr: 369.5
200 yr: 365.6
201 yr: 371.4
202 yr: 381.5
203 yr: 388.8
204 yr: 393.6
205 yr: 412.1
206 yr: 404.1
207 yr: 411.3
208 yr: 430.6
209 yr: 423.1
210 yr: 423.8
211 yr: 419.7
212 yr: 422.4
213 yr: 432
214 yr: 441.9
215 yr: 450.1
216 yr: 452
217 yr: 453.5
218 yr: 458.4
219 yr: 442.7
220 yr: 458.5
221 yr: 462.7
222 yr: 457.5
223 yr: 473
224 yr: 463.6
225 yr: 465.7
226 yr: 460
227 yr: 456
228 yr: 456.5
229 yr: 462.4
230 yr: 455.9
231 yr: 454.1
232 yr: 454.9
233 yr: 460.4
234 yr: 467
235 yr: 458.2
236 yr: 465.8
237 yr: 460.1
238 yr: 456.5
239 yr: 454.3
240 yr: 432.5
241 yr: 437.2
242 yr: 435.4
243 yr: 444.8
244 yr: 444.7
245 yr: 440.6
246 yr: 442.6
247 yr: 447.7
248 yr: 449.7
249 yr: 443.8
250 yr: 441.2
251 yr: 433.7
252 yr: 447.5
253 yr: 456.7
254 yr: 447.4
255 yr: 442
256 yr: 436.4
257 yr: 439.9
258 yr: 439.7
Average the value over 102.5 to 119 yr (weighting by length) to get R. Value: 512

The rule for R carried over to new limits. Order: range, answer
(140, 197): 466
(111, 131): 478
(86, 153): 489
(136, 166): 495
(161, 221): 434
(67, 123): 497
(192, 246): 429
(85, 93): 495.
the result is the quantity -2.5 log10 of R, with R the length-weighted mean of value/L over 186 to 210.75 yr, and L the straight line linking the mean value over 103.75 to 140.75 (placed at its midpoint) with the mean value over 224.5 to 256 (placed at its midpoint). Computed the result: 0.18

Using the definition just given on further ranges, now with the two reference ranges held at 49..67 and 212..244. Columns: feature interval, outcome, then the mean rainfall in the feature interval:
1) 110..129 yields -0.08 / 487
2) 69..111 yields -0.10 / 497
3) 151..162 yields -0.11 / 504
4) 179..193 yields 0.07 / 427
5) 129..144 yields 0.02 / 444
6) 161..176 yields -0.06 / 480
